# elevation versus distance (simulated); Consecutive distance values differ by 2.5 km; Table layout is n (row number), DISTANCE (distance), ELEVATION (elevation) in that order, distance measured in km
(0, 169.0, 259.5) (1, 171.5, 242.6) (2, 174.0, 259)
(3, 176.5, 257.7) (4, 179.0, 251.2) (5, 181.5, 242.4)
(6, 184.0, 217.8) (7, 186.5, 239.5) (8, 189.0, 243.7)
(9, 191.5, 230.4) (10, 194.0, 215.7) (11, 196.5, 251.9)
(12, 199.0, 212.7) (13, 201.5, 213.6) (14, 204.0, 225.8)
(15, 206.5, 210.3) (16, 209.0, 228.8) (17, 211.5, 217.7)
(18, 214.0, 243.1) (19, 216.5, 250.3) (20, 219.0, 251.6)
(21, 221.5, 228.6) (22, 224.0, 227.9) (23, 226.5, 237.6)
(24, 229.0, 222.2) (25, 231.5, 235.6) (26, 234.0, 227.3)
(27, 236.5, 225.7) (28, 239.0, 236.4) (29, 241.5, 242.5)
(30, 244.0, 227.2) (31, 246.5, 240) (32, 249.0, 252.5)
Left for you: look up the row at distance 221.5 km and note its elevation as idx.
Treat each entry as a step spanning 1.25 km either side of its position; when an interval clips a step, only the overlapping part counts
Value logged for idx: 228.6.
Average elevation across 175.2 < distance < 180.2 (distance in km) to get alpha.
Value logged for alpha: 255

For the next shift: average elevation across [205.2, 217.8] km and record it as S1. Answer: 230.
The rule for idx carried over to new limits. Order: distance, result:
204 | 225.8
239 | 236.4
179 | 251.2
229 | 222.2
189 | 243.7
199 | 212.7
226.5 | 237.6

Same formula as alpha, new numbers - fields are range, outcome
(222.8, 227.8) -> 233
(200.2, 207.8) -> 217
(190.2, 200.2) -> 228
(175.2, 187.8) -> 242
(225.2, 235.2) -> 231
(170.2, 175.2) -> 251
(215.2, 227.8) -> 239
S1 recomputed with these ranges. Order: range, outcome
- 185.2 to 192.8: 238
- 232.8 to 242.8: 233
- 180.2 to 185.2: 230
